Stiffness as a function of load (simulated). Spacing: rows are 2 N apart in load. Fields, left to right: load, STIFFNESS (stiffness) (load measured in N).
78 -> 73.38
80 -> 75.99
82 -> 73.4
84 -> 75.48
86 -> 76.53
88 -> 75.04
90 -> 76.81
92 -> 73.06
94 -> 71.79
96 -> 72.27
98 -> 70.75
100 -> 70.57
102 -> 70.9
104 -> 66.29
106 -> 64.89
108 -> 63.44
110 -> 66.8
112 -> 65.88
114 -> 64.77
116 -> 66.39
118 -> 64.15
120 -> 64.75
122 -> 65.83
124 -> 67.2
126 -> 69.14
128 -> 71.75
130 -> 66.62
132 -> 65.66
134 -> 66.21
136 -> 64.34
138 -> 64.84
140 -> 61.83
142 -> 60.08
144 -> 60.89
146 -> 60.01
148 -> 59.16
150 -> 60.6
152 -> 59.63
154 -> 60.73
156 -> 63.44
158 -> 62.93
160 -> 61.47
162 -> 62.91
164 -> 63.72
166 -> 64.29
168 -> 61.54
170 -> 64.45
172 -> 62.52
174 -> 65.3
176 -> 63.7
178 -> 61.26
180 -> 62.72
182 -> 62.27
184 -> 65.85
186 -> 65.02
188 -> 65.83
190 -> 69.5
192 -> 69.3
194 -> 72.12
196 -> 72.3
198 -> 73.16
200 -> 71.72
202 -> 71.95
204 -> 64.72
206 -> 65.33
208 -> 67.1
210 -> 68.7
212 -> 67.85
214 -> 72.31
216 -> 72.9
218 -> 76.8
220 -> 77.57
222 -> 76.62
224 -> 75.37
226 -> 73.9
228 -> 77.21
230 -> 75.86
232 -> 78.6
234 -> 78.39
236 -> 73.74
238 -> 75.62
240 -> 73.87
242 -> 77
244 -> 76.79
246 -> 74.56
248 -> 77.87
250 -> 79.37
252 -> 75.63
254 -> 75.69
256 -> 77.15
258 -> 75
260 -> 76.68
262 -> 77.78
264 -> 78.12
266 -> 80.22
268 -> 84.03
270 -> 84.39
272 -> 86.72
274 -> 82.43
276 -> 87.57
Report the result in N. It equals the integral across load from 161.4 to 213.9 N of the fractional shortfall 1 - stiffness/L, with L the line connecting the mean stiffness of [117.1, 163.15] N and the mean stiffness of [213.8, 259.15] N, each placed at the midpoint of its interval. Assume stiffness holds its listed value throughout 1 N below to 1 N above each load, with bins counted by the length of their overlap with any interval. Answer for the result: 2.5 N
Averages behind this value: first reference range 63.7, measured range 66.5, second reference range 76.1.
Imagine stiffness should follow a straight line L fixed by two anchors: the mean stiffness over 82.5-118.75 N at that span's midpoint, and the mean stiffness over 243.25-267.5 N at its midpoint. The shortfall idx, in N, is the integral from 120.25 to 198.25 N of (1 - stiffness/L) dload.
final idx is 8.7 N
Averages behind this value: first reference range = 69.9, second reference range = 77.2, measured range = 64.5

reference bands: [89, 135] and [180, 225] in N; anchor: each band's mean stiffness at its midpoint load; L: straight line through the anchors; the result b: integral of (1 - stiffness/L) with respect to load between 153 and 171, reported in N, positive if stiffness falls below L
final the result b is 1.6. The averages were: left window 68.1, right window 70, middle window 62.8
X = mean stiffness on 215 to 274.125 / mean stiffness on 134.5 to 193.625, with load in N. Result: 1.23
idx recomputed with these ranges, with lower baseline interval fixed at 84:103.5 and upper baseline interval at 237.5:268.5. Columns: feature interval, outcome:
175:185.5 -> 1.7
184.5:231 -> 2.8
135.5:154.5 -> 3.4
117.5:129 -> 1.0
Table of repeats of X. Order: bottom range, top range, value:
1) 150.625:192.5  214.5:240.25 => 1.19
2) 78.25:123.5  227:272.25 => 1.11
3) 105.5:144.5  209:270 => 1.17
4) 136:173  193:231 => 1.17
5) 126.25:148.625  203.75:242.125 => 1.15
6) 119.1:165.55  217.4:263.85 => 1.20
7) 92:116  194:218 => 1.03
